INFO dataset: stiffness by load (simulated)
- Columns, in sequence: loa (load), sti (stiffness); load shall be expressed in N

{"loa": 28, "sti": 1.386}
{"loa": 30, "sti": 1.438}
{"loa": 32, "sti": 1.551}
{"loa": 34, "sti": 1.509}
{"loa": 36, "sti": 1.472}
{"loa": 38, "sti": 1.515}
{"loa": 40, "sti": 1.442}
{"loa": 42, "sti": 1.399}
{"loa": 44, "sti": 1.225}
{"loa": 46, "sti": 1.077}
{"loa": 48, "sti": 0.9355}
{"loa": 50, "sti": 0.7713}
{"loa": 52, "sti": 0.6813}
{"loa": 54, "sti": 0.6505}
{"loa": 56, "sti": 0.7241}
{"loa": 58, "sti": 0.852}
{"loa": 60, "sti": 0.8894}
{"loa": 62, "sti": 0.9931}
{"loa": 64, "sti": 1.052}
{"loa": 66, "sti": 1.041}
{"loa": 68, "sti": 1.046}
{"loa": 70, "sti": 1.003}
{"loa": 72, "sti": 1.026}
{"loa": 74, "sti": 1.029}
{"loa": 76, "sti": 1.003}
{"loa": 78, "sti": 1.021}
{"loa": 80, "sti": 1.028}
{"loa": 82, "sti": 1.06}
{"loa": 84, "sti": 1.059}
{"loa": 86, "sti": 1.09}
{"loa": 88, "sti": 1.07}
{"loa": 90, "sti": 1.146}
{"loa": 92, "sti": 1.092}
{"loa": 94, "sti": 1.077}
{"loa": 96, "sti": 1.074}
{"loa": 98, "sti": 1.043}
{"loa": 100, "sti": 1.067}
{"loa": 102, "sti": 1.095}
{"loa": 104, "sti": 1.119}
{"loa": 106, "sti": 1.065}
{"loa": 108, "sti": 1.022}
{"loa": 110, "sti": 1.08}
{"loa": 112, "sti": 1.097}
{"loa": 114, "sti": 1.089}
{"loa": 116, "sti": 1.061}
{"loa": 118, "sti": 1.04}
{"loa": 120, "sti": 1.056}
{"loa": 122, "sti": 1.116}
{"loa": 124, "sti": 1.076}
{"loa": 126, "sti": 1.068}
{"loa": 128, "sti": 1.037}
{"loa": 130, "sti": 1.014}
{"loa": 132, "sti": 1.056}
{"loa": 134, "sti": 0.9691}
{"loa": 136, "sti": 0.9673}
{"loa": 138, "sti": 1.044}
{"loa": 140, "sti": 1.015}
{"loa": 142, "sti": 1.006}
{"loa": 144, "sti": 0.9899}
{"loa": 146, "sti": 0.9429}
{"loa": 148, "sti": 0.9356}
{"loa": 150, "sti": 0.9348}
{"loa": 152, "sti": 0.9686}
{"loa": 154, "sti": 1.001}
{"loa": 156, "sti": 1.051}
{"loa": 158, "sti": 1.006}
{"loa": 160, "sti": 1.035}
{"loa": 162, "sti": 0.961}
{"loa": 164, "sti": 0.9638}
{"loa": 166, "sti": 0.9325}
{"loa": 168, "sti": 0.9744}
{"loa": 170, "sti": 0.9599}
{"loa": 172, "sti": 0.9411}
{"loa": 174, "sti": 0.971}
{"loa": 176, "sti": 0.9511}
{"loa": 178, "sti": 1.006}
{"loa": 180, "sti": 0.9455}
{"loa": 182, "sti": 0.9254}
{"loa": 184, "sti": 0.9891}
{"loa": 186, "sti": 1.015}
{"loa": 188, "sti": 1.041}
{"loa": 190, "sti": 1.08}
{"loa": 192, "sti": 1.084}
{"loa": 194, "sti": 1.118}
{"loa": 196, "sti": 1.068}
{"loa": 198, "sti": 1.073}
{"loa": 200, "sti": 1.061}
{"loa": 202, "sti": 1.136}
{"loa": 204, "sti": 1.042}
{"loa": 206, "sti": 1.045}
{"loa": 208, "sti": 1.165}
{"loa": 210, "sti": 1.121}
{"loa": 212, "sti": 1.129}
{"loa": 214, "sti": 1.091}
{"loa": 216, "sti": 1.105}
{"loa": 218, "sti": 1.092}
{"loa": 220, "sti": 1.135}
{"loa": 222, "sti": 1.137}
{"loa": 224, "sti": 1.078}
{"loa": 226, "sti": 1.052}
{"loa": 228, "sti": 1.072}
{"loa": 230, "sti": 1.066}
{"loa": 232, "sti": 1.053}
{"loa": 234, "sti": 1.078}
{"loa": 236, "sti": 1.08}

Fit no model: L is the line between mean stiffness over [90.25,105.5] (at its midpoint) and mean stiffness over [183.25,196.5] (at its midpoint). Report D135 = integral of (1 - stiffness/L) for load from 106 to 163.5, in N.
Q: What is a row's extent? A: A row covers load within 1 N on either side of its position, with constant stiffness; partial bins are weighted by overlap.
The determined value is 2.7 N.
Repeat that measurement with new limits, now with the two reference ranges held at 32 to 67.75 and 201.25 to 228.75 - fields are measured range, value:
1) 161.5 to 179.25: 2.17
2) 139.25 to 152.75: 1.53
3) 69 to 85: 0.87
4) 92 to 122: 0.49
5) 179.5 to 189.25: 0.97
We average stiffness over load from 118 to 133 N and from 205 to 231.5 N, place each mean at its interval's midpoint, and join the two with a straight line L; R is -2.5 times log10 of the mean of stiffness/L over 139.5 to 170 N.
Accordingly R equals 0.10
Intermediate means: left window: 1.06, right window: 1.1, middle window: 0.98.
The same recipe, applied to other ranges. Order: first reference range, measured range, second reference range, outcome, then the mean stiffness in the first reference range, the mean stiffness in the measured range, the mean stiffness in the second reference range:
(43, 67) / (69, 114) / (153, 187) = -0.14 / 0.908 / 1.06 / 0.978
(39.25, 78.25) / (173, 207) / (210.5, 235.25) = 0.04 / 0.99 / 1.03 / 1.09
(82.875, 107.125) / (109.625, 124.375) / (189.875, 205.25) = 0.01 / 1.08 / 1.08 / 1.08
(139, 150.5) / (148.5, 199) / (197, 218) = 0.03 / 0.972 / 0.999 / 1.1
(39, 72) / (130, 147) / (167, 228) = 0.03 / 0.988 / 1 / 1.05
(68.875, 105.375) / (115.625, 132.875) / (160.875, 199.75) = -0.02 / 1.06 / 1.06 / 1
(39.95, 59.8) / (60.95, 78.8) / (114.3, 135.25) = -0.05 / 0.95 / 1.02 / 1.05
